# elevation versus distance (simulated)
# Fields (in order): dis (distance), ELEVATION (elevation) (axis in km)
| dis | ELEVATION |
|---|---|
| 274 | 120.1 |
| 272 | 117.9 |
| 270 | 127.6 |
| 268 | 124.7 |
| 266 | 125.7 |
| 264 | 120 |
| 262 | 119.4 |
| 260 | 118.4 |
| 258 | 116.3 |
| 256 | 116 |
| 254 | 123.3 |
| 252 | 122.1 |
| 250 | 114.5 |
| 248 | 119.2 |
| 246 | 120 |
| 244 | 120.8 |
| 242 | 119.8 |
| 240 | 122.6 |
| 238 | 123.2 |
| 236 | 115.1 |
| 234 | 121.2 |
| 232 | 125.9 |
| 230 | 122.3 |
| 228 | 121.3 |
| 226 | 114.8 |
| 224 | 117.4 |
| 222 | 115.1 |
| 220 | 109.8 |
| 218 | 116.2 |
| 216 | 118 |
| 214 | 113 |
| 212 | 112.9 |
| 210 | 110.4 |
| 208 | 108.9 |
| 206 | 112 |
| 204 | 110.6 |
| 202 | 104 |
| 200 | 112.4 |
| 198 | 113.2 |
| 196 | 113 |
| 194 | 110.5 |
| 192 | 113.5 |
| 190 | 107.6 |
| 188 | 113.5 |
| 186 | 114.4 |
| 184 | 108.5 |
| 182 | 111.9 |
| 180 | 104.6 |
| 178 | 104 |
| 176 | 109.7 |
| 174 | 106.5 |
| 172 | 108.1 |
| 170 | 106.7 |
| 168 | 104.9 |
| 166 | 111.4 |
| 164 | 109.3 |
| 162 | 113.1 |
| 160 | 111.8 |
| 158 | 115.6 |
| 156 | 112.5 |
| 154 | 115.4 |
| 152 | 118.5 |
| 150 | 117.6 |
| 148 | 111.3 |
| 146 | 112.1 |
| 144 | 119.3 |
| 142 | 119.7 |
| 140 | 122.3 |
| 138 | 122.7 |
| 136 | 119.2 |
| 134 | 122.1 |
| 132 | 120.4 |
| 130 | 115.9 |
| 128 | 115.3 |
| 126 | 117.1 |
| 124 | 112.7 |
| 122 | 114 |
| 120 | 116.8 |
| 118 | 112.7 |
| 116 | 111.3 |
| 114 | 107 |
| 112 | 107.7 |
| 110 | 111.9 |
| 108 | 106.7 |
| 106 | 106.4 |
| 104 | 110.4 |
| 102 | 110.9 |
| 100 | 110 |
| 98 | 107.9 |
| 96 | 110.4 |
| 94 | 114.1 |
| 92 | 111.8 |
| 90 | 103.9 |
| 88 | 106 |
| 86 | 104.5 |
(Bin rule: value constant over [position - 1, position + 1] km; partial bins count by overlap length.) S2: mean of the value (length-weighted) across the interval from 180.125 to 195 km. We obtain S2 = 111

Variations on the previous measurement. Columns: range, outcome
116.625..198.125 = 113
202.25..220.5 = 112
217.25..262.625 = 119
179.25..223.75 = 112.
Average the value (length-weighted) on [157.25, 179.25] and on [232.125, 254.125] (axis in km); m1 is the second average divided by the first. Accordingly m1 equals 1.10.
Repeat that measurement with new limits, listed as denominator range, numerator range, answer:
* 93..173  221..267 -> 1.06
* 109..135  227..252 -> 1.06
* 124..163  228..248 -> 1.04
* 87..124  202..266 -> 1.07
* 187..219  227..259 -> 1.07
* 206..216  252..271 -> 1.08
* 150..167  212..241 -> 1.04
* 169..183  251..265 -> 1.11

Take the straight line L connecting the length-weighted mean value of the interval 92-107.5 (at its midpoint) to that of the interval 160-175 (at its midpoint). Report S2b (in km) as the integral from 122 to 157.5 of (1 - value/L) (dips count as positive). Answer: -2.6 km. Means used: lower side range 110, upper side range 109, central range 117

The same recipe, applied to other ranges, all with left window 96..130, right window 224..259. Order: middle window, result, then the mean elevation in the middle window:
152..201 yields 2.05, 111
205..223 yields 0.78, 113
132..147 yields -0.88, 120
